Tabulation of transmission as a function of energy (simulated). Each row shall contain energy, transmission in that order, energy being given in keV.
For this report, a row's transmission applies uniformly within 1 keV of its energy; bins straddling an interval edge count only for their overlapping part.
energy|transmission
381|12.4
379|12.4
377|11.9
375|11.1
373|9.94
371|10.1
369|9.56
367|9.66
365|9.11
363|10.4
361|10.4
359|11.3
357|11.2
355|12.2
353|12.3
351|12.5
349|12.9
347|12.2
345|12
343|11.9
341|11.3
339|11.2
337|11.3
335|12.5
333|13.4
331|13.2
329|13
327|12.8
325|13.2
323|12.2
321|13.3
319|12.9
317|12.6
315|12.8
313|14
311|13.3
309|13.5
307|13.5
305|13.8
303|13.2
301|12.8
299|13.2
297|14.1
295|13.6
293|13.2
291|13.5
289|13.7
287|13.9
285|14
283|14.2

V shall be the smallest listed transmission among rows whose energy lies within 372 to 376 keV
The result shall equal 9.94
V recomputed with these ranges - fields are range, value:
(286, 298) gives 13.2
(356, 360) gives 11.2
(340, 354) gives 11.3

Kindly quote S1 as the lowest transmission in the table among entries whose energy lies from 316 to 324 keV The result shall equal 12.2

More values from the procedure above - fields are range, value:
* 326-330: 12.8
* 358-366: 9.11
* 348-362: 10.4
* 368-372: 9.56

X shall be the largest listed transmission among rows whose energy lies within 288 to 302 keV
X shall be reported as 14.1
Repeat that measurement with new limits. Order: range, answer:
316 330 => 13.3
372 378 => 11.9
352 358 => 12.3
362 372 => 10.4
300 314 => 14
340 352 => 12.9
